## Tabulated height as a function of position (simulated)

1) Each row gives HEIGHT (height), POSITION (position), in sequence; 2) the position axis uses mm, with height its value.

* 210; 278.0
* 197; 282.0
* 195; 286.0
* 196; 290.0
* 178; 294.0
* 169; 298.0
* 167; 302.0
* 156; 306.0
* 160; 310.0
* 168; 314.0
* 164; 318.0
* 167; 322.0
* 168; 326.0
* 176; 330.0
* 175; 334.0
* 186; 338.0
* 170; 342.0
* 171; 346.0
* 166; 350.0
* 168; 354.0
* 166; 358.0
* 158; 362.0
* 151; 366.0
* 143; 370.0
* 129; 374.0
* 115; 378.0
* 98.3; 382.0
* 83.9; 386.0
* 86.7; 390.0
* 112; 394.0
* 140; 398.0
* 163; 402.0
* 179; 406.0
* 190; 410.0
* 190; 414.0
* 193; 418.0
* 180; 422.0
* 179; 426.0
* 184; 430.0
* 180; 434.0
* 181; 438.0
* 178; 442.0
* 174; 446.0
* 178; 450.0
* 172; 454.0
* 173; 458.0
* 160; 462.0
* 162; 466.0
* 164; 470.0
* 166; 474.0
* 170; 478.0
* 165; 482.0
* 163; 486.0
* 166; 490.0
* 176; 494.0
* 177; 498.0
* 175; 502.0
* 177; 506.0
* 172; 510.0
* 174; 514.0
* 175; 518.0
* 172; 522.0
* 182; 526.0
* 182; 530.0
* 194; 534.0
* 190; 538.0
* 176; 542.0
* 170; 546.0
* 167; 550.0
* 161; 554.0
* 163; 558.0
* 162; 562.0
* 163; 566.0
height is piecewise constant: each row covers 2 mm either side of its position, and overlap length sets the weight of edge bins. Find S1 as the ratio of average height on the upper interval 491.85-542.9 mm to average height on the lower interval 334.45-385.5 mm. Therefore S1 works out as 1.19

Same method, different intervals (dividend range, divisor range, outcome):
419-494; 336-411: 1.18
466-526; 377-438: 1.12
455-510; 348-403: 1.26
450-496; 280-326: 0.96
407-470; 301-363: 1.06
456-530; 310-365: 1.01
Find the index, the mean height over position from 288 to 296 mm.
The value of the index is 187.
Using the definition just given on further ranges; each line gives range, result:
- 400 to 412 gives 177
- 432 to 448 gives 178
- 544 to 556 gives 166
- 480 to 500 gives 169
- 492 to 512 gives 175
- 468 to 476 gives 165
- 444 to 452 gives 176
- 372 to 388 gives 107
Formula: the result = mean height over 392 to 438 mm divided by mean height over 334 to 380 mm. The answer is 1.09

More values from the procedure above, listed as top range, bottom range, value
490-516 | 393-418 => 1.05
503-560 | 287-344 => 1.02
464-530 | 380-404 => 1.50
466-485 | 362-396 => 1.41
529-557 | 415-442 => 0.97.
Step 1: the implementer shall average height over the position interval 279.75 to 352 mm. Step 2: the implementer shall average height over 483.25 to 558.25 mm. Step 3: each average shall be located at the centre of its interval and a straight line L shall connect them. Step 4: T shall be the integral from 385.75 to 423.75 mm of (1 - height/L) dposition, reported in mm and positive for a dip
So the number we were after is 4.3 mm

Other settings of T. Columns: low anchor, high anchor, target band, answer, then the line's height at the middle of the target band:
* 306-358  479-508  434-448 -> -0.6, 171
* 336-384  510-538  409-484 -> -4.1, 167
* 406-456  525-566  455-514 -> 2.9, 178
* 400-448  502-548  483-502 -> 0.9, 179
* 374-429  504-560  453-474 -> -0.7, 160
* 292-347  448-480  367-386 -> 5.6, 169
